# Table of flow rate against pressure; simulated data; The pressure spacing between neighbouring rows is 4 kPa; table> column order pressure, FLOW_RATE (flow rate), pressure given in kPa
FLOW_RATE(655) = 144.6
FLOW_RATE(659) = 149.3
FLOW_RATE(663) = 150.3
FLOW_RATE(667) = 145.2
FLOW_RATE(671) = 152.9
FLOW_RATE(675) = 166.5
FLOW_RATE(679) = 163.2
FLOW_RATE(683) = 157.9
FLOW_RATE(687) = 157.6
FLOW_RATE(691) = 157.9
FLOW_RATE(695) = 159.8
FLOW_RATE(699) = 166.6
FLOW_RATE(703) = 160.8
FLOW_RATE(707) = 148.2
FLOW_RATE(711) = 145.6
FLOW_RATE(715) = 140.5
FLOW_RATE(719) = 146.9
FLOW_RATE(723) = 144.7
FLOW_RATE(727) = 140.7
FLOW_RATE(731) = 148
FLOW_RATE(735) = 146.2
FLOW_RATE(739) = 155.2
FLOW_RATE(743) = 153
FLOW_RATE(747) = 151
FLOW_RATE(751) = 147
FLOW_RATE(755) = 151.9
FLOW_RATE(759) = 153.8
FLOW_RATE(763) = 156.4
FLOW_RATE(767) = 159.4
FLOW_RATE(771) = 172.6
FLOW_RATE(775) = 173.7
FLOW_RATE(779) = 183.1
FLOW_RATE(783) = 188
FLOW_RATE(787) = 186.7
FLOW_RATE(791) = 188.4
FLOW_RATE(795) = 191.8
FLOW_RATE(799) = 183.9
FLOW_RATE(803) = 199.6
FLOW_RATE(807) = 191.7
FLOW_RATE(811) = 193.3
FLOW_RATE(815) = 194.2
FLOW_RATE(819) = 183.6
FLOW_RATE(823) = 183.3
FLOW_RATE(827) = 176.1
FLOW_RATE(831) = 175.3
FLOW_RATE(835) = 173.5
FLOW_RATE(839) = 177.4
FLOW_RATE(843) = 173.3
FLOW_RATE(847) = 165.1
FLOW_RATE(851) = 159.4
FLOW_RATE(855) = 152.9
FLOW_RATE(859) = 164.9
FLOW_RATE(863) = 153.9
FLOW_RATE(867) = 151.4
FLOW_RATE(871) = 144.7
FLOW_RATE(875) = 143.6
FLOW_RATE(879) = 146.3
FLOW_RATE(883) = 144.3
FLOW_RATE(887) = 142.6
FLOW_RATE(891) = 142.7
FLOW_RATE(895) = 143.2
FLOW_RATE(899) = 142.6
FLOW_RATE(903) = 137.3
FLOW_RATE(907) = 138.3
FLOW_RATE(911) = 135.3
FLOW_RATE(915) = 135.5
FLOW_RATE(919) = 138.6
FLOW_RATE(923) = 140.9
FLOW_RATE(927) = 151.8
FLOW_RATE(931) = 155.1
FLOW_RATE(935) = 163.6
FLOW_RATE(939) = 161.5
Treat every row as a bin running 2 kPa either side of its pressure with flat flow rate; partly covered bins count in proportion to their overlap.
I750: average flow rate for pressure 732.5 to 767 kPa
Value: 152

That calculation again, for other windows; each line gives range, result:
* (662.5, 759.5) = 152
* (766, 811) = 185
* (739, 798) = 168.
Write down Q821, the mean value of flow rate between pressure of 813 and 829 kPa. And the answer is 184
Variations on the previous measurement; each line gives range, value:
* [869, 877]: 144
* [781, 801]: 188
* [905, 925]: 138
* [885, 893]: 143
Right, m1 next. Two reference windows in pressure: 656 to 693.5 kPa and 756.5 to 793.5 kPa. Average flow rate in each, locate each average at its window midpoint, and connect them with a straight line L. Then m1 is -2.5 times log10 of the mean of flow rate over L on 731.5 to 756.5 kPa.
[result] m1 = 0.12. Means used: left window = 155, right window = 174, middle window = 151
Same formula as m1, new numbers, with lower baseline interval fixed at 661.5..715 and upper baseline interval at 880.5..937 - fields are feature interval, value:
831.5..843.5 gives -0.185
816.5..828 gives -0.221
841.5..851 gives -0.137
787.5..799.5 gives -0.247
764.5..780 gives -0.134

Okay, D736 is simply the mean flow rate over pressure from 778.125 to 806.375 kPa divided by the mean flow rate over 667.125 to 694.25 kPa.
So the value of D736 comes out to 1.19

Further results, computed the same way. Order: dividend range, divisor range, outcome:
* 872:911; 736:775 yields 0.91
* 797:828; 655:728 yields 1.23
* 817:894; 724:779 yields 1.03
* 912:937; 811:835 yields 0.81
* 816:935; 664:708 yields 0.98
